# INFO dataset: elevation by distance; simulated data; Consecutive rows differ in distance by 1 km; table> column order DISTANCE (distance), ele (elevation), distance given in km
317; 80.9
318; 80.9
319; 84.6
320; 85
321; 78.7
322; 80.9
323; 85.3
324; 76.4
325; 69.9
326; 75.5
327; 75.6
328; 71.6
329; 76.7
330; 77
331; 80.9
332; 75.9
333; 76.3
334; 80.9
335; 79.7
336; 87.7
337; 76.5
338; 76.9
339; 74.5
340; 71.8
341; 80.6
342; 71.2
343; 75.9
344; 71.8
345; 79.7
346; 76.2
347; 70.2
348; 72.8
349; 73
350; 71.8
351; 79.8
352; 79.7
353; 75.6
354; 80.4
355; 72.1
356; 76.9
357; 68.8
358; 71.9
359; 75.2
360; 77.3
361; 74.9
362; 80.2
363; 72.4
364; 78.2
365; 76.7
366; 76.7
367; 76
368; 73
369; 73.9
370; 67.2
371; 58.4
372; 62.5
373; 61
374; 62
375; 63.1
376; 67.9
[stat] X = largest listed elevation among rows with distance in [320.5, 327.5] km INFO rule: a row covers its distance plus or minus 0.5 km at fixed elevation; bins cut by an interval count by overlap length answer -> 85.3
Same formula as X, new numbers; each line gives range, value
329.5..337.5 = 87.7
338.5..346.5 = 80.6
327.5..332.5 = 80.9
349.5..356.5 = 80.4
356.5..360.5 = 77.3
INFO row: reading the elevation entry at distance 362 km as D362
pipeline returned 80.2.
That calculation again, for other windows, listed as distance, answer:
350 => 71.8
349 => 73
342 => 71.2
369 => 73.9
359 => 75.2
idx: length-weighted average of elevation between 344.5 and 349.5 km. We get 74.4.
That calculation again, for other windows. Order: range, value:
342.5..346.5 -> 75.9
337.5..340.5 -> 74.4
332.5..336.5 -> 81.2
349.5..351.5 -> 75.8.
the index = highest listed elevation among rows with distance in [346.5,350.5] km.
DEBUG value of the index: 73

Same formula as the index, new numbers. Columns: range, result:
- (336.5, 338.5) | 76.9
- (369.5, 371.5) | 67.2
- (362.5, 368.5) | 78.2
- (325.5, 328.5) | 75.6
